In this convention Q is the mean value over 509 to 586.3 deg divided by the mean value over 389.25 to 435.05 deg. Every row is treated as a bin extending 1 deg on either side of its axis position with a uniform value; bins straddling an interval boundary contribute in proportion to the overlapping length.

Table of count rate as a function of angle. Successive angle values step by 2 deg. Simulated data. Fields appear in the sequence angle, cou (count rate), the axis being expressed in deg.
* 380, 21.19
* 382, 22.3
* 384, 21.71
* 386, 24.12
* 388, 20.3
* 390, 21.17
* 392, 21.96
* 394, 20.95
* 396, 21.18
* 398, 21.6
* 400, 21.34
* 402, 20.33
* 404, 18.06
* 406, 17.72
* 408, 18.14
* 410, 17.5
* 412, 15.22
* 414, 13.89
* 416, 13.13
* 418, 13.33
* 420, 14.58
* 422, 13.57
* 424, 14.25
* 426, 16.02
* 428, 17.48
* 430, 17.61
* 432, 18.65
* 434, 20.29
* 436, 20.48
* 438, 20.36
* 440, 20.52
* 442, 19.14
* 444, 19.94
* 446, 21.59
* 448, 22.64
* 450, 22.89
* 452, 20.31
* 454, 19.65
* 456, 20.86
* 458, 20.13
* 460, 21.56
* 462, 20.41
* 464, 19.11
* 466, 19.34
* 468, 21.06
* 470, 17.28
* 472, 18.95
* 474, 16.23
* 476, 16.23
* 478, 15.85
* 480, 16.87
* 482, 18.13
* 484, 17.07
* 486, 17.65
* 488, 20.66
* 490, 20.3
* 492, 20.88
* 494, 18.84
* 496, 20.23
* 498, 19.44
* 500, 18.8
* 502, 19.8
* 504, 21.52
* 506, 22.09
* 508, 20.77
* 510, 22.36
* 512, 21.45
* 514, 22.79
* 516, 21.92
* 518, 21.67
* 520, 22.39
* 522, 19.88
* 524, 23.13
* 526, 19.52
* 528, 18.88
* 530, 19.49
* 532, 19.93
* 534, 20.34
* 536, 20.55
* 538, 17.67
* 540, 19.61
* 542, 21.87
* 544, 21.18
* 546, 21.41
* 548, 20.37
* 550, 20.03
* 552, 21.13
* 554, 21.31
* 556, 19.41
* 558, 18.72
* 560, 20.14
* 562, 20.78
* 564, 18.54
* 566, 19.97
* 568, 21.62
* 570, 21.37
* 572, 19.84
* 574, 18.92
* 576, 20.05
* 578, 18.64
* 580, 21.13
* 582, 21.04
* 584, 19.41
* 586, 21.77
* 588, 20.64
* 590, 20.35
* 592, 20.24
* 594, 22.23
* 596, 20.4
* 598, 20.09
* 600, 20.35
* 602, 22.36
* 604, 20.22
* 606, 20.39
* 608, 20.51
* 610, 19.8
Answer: 1.2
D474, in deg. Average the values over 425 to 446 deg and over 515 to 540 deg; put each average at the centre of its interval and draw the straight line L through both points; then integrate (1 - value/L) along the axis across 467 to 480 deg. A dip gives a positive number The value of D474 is 1.4 deg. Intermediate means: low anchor 19.2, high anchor 20.4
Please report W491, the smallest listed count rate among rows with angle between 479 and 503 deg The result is 16.87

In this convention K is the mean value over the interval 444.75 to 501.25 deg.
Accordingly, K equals 19.4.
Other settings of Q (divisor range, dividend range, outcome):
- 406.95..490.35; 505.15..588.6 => 1.12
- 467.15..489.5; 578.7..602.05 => 1.16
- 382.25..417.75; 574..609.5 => 1.07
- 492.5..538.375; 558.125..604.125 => 0.99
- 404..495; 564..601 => 1.11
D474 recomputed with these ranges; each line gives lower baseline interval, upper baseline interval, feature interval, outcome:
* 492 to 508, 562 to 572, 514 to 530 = -0.65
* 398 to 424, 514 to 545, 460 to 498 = 0.29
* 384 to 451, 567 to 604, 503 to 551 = -2.18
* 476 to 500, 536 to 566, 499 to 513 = -1.40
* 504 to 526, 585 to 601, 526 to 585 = 3.10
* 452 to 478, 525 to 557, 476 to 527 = -1.13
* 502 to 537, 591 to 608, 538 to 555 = 0.23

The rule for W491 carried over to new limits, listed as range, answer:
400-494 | 13.13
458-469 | 19.11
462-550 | 15.85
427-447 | 17.48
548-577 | 18.54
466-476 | 16.23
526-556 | 17.67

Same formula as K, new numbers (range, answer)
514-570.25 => 20.5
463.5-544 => 19.8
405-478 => 18.3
